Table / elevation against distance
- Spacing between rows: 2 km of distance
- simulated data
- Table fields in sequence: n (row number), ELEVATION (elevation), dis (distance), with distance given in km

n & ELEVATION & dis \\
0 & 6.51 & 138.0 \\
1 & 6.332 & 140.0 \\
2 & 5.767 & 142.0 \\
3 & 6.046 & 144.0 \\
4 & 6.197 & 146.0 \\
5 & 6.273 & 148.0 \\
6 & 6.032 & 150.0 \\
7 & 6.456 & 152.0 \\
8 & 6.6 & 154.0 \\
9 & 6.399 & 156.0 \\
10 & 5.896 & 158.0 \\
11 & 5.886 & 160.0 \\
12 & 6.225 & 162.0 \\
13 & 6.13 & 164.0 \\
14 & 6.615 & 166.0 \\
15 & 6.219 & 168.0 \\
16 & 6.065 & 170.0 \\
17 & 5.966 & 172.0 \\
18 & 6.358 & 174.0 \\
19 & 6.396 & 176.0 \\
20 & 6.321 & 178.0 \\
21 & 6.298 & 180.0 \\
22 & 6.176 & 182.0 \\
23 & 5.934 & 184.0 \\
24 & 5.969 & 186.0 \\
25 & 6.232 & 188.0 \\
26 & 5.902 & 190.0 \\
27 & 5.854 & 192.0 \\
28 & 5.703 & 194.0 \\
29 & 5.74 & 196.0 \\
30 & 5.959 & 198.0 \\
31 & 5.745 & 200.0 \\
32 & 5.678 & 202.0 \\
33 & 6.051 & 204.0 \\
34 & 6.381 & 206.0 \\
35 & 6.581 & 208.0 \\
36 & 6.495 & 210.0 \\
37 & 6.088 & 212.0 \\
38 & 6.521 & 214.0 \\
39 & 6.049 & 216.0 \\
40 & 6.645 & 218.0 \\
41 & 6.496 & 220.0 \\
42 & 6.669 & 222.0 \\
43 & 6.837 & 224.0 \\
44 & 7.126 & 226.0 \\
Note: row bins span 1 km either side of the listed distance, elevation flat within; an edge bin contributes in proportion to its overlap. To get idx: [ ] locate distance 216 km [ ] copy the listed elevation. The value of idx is 6.049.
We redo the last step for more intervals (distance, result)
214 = 6.521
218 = 6.645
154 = 6.6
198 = 5.959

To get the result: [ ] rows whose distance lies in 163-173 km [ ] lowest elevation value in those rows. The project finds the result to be 5.966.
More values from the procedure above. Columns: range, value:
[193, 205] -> 5.678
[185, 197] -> 5.703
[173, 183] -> 6.176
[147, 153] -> 6.032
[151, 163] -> 5.886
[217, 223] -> 6.496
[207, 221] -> 6.049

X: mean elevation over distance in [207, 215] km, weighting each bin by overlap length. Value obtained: 6.42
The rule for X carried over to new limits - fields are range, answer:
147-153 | 6.25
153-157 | 6.5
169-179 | 6.22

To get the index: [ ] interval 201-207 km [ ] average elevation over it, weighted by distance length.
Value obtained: 6.04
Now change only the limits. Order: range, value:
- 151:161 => 6.25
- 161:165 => 6.18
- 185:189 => 6.1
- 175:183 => 6.3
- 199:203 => 5.71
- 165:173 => 6.22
